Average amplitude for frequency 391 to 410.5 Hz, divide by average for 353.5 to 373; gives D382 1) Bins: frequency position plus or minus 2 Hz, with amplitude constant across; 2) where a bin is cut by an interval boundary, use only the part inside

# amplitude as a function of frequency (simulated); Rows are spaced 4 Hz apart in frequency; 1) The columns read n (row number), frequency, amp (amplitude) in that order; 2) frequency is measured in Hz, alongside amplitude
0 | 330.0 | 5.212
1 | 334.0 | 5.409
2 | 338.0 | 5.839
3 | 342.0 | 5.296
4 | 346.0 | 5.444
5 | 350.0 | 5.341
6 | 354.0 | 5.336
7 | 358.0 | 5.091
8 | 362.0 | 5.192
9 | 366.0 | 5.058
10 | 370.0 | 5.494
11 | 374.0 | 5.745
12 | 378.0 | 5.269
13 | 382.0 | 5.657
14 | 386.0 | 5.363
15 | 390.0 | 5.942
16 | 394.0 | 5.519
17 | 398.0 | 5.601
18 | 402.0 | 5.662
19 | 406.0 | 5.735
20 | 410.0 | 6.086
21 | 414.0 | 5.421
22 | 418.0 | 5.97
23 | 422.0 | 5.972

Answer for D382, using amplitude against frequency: 1.1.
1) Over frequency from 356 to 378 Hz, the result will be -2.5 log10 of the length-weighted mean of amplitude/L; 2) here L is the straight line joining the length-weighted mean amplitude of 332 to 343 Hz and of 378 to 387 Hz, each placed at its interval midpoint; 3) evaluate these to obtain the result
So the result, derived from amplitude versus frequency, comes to 0.04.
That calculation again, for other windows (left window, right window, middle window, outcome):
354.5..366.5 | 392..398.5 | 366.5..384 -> -0.04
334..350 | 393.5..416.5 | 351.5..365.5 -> 0.07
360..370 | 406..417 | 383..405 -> -0.01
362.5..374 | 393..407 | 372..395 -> -0.02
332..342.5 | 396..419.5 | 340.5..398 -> 0.04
